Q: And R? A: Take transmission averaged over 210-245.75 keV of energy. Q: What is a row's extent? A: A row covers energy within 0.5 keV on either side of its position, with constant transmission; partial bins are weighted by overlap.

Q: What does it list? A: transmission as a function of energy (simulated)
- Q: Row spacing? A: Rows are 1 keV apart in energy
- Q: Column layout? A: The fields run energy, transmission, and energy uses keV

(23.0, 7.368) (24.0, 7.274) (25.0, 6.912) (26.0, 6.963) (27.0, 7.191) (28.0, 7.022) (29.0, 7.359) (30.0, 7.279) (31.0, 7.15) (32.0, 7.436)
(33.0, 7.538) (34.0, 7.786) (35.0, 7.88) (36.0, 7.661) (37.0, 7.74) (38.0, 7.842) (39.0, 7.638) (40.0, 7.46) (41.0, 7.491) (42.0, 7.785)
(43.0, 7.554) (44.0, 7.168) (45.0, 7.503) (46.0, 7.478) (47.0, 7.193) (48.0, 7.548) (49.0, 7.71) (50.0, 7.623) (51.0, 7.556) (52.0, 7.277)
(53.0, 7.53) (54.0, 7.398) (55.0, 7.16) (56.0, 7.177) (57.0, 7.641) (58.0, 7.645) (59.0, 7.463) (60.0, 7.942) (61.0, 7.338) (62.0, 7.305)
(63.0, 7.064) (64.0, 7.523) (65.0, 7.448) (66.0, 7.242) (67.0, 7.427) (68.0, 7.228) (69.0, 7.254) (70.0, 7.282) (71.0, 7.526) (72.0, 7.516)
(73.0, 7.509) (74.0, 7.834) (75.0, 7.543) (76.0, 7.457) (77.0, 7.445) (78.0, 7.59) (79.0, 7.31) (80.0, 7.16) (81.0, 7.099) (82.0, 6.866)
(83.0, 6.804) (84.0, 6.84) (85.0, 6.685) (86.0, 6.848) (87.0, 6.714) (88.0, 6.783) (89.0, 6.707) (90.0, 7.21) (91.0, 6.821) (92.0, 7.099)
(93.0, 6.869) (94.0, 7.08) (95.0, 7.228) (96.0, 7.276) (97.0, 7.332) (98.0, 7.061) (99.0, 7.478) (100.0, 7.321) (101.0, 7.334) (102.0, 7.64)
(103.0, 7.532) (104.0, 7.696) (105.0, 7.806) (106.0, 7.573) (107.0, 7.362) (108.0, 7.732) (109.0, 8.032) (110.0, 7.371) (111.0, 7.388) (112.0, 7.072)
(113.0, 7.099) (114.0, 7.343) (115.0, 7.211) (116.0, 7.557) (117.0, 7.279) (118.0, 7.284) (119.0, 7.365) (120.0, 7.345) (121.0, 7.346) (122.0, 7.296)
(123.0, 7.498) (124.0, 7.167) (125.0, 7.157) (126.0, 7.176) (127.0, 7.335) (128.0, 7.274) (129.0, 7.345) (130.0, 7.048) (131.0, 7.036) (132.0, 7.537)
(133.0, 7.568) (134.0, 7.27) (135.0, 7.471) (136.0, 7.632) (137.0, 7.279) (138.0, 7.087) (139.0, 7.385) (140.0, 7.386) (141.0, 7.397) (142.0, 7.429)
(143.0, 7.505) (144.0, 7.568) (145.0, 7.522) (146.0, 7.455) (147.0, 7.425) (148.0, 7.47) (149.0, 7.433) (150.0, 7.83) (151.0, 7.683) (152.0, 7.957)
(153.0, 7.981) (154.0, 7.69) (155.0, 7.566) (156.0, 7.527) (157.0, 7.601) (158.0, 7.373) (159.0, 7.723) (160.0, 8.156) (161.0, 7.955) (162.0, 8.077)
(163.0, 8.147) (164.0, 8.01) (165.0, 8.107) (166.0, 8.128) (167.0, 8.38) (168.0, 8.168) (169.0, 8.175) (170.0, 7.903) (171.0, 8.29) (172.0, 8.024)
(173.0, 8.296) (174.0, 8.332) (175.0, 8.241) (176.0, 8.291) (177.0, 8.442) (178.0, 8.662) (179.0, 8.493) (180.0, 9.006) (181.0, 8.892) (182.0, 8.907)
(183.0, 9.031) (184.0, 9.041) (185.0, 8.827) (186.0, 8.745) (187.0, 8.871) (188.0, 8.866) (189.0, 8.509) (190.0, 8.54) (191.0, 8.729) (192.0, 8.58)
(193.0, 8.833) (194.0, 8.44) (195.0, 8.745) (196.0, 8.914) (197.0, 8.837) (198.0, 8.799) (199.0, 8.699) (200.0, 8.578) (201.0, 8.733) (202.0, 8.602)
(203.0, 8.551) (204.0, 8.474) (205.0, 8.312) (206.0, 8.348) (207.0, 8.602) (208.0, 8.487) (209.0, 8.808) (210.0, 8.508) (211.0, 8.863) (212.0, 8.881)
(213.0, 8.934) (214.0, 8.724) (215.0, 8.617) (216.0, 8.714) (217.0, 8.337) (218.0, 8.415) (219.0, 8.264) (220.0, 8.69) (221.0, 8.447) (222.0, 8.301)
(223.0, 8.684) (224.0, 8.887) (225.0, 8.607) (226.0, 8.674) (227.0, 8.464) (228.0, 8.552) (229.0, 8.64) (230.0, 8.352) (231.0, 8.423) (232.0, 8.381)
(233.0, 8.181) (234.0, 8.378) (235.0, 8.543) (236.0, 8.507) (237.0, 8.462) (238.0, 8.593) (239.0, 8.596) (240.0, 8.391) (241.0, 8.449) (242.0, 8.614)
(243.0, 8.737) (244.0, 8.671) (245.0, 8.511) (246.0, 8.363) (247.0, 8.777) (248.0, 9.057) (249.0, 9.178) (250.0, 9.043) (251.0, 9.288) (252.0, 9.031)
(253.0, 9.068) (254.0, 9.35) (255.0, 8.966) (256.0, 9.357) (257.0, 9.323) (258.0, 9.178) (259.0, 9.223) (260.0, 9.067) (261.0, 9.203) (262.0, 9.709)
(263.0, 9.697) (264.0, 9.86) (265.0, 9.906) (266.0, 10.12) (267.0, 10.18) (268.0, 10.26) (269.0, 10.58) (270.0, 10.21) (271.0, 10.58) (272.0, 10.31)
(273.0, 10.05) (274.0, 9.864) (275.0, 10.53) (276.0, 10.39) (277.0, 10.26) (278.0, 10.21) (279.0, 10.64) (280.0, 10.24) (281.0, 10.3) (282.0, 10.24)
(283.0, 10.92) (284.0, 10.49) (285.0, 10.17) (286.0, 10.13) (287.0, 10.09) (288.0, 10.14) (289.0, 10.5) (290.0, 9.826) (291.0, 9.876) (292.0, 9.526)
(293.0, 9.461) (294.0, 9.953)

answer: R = 8.55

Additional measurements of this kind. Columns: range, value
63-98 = 7.19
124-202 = 8.03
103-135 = 7.38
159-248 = 8.53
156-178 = 8.09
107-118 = 7.4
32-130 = 7.36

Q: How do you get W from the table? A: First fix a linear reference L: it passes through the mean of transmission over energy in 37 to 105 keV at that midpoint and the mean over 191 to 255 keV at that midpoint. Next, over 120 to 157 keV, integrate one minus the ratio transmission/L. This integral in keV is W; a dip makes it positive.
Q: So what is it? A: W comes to 2.2 keV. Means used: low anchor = 7.34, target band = 7.44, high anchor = 8.65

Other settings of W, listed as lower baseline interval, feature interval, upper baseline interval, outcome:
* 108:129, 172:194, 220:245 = -1.8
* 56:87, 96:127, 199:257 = 1.1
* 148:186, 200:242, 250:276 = 2.3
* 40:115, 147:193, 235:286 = 1.2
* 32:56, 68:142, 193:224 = 6.0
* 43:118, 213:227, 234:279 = 0.6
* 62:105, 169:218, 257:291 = 1.4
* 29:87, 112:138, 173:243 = 2.1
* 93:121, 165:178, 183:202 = 0.3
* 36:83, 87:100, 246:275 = 1.2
